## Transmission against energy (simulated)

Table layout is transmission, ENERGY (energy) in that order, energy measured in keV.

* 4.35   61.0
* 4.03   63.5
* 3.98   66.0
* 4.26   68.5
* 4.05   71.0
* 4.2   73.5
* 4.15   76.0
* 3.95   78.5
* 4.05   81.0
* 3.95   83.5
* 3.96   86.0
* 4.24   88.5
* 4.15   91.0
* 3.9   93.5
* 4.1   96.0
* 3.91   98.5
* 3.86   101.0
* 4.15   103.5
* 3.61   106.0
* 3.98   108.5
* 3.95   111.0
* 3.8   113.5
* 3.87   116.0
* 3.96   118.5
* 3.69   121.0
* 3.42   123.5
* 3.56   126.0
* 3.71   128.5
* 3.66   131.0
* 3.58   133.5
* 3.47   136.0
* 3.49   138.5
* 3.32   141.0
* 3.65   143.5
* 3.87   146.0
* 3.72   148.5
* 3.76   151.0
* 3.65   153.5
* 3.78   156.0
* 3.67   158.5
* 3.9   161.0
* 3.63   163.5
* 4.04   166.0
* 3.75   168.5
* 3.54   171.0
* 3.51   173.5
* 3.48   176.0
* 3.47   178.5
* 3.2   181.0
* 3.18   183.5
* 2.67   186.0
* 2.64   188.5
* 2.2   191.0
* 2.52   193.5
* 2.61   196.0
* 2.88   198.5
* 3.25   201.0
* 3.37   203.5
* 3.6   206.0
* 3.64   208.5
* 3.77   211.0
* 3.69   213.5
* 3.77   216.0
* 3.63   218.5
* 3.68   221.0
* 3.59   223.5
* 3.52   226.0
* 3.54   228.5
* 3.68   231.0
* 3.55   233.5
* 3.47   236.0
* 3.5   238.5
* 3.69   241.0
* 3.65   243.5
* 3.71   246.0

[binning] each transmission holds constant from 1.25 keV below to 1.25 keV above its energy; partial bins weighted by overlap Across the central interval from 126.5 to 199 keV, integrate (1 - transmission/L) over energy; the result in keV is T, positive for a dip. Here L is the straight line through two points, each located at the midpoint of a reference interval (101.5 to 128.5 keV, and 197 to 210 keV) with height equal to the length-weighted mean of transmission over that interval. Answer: 3.1 keV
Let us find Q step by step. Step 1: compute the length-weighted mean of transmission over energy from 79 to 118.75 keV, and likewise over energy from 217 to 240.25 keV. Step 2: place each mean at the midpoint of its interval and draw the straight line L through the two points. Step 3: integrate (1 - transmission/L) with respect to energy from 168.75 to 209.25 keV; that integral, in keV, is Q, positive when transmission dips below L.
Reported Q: 6.3 keV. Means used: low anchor 3.96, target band 3.12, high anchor 3.58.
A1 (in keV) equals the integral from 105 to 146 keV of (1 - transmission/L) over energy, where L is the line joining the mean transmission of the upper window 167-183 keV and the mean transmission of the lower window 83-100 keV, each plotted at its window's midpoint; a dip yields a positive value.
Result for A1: 1.4 keV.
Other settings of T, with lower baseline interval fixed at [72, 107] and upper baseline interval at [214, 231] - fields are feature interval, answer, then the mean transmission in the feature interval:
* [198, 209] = 1.0 keV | 3.36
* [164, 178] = 0.5 keV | 3.65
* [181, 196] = 4.2 keV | 2.69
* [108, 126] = 0.7 keV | 3.79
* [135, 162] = 1.3 keV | 3.66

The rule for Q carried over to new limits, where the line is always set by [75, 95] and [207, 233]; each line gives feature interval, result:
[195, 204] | 1.7 keV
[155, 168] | 0.1 keV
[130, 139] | 0.8 keV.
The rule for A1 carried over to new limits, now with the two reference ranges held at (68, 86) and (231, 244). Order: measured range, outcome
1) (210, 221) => -0.2 keV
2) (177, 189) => 2.2 keV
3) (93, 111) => 0.3 keV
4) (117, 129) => 0.8 keV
